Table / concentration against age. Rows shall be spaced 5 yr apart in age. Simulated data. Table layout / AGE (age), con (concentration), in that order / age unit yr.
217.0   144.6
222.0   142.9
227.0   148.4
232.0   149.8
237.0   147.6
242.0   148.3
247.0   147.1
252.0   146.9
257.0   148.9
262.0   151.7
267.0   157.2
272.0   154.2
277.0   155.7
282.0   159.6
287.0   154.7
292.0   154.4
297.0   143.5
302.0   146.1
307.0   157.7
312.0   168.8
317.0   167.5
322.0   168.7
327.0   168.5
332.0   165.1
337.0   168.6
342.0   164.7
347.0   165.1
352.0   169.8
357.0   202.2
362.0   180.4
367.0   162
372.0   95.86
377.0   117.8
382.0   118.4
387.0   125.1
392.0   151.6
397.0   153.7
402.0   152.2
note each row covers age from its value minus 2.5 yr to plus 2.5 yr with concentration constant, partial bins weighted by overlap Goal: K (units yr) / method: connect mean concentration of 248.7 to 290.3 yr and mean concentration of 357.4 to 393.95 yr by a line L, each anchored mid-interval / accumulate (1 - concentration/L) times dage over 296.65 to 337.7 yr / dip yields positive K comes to -4.2 yr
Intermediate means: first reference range 154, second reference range 139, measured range 162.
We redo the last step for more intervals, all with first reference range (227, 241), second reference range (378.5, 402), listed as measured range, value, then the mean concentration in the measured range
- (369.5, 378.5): 2.2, 106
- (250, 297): -2.4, 153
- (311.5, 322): -1.8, 168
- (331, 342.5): -2.0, 167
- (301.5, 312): -1.0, 157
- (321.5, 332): -1.9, 168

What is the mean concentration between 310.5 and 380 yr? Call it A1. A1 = 161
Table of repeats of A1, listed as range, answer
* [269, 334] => 159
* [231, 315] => 153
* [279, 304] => 152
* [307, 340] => 167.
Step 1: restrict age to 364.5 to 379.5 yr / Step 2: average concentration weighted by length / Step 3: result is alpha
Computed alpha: 125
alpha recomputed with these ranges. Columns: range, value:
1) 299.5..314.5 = 158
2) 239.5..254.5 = 147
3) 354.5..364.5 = 191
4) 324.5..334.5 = 167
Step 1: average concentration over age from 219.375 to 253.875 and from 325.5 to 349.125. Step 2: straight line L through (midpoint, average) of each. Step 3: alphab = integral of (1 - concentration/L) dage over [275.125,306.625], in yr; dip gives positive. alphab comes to 1.0 yr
